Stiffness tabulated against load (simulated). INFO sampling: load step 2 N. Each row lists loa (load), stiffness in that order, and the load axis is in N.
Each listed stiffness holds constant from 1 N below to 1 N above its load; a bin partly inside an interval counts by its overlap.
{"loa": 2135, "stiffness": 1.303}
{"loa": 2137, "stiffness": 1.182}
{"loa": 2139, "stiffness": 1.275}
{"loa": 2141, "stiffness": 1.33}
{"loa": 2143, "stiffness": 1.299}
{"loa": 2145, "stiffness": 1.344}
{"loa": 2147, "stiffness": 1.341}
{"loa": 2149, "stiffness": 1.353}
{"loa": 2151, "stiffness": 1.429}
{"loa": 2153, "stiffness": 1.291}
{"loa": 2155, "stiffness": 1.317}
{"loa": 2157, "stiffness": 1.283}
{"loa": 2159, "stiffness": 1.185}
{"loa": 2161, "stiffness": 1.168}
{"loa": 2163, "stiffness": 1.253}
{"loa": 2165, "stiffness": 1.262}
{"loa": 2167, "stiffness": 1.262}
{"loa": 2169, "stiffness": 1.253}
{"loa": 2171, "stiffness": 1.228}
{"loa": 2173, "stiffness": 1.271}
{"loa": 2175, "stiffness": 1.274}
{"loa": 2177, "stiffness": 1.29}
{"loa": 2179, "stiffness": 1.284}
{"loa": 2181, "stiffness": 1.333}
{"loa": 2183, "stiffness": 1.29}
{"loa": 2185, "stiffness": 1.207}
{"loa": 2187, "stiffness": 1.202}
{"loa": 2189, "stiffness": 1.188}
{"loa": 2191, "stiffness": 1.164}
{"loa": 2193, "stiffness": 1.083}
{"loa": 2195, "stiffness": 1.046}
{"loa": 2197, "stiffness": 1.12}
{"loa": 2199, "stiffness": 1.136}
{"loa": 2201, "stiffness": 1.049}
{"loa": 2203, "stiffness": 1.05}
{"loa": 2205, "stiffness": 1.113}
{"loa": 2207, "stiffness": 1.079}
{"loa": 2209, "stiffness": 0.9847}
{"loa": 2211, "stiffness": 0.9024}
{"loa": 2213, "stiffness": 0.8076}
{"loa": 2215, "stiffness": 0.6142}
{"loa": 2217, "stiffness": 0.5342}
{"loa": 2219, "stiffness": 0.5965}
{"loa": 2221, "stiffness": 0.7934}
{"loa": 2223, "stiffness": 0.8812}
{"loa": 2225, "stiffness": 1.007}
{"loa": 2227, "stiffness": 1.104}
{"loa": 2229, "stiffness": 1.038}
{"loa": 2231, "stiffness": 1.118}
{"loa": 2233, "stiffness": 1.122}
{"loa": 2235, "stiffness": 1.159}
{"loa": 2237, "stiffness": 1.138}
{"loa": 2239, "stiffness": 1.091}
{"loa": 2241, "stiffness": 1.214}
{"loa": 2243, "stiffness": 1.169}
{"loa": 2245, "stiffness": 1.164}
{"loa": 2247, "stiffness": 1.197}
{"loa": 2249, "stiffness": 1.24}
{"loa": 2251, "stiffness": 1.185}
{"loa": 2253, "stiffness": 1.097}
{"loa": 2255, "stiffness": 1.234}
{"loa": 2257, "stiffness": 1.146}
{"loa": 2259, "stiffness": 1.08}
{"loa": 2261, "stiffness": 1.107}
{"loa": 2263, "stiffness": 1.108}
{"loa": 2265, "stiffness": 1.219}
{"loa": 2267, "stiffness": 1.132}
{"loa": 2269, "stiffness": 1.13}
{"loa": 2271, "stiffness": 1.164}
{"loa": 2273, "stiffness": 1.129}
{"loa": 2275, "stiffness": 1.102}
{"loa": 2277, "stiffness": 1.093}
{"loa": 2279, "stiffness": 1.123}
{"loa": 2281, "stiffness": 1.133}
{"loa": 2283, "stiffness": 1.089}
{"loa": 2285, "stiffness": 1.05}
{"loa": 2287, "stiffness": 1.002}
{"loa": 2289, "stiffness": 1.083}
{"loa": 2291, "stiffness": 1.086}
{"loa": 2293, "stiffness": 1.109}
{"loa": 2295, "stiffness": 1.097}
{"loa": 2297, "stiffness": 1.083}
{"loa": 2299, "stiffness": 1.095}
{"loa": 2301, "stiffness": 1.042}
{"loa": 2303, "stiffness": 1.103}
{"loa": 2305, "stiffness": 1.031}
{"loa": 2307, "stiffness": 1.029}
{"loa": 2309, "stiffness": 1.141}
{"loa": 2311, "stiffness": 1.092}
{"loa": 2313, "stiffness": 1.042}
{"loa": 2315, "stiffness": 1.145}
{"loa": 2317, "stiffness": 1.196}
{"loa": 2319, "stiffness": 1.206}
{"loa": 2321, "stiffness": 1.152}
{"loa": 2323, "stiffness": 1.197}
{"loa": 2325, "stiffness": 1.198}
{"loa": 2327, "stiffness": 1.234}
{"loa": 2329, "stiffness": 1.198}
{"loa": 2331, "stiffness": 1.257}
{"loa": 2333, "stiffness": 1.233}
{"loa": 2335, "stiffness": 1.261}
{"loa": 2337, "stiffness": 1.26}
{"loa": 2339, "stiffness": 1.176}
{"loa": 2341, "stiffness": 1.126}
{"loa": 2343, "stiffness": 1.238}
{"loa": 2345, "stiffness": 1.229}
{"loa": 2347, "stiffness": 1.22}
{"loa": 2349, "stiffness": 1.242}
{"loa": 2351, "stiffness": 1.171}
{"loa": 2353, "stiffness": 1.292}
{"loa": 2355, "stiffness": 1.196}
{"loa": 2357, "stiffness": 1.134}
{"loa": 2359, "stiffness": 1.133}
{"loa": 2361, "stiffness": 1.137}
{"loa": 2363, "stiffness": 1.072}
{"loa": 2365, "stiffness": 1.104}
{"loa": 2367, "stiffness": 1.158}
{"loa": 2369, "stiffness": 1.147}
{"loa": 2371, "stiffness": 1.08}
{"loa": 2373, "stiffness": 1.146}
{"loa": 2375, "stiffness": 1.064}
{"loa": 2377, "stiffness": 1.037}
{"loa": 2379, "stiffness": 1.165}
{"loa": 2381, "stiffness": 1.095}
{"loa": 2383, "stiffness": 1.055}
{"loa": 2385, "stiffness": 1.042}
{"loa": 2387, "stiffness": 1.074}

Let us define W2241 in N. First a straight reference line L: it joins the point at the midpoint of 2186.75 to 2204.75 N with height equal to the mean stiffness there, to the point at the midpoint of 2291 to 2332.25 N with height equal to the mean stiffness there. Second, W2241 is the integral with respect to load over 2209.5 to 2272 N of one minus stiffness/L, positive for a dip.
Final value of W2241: 4.0 N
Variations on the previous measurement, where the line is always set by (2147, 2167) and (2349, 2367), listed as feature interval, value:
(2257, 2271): 0.98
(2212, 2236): 6.65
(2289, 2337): 1.84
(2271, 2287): 1.44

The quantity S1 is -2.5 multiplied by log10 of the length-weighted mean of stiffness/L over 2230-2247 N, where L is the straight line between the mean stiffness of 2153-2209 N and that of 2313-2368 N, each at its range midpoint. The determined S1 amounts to 0.041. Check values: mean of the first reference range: 1.2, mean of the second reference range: 1.19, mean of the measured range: 1.15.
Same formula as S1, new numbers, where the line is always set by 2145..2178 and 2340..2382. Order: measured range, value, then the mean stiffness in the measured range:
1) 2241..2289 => 0.07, 1.14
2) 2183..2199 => 0.10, 1.15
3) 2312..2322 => 0.03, 1.15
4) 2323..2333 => -0.04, 1.22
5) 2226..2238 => 0.11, 1.11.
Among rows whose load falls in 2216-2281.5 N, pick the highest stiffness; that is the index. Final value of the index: 1.24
